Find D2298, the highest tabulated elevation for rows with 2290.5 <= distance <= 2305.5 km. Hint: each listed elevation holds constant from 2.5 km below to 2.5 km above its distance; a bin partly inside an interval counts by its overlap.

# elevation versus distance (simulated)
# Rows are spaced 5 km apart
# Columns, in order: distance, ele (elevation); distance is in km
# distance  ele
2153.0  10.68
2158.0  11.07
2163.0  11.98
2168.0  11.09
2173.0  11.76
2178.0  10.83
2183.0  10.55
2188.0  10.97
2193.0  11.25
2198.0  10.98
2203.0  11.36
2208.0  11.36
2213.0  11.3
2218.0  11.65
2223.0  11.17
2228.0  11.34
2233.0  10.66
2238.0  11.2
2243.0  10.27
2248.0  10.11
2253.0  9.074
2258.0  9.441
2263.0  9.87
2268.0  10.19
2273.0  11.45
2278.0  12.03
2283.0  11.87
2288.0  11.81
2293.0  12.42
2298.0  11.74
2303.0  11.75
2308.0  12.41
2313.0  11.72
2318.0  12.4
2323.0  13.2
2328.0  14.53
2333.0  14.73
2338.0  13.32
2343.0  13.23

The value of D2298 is 12.42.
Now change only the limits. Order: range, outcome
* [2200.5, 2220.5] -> 11.65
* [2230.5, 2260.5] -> 11.2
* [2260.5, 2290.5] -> 12.03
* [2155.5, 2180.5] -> 11.98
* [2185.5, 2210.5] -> 11.36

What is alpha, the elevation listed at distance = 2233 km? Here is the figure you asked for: 10.66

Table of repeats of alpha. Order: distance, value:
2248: 10.11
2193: 11.25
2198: 10.98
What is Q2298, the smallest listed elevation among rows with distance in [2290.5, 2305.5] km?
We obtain 11.74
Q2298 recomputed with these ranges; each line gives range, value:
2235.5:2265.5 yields 9.074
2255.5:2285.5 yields 9.441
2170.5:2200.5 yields 10.55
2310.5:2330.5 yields 11.72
